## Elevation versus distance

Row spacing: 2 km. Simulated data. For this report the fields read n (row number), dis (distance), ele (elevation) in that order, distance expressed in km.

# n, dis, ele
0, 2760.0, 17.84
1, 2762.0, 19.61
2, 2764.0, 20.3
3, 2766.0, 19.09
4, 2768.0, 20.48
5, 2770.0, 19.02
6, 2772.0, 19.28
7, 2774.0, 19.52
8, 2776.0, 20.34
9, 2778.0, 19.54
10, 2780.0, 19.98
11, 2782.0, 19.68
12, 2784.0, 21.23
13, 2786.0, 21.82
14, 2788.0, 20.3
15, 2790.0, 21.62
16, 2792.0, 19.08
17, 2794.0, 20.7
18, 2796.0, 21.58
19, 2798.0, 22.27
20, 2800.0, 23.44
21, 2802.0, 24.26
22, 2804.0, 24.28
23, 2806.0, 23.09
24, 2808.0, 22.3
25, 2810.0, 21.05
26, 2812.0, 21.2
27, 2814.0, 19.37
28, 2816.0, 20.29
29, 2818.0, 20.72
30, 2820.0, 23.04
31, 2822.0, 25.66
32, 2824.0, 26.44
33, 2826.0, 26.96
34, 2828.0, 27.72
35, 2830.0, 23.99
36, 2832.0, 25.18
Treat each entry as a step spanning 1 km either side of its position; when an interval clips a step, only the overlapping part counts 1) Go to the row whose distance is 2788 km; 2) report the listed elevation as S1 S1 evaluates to 20.3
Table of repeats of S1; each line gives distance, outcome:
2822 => 25.66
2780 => 19.98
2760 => 17.84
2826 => 26.96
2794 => 20.7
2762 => 19.61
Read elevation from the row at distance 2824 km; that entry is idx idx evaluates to 26.44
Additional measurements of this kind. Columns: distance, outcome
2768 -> 20.48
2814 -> 19.37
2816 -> 20.29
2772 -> 19.28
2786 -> 21.82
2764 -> 20.3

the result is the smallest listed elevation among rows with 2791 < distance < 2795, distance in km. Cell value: 19.08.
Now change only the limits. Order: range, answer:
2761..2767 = 19.09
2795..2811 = 21.05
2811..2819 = 19.37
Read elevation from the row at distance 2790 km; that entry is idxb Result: 21.62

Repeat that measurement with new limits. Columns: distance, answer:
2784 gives 21.23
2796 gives 21.58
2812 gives 21.2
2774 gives 19.52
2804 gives 24.28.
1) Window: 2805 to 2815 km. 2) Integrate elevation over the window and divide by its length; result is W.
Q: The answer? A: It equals 21.4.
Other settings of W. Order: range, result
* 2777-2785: 20.1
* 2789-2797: 20.7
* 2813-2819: 20.1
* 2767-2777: 19.7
